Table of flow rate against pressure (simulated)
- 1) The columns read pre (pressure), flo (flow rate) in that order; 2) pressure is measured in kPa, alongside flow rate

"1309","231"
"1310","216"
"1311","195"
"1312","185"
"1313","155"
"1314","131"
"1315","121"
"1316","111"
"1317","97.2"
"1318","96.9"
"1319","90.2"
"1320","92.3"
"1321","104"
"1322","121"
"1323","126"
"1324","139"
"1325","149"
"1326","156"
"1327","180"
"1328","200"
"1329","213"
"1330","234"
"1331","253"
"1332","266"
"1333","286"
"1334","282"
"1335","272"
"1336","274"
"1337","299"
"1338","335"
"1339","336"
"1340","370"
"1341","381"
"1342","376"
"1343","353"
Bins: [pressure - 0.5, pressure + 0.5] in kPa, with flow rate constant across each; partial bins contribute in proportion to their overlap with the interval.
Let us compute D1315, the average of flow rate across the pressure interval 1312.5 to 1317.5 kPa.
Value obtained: 123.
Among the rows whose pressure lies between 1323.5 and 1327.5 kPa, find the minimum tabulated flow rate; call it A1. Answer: 139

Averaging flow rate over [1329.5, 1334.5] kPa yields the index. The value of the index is 264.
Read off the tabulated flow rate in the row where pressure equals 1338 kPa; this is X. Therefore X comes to 335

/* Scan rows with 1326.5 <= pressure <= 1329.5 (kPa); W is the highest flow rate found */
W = 213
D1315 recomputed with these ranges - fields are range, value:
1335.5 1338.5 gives 303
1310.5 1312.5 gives 190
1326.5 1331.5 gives 216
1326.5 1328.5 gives 190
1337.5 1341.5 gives 356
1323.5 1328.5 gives 165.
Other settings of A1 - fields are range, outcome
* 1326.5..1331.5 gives 180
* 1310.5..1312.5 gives 185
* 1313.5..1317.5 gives 97.2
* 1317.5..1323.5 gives 90.2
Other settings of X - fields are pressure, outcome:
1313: 155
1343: 353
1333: 286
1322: 121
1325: 149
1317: 97.2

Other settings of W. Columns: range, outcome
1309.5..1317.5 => 216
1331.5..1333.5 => 286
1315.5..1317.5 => 111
